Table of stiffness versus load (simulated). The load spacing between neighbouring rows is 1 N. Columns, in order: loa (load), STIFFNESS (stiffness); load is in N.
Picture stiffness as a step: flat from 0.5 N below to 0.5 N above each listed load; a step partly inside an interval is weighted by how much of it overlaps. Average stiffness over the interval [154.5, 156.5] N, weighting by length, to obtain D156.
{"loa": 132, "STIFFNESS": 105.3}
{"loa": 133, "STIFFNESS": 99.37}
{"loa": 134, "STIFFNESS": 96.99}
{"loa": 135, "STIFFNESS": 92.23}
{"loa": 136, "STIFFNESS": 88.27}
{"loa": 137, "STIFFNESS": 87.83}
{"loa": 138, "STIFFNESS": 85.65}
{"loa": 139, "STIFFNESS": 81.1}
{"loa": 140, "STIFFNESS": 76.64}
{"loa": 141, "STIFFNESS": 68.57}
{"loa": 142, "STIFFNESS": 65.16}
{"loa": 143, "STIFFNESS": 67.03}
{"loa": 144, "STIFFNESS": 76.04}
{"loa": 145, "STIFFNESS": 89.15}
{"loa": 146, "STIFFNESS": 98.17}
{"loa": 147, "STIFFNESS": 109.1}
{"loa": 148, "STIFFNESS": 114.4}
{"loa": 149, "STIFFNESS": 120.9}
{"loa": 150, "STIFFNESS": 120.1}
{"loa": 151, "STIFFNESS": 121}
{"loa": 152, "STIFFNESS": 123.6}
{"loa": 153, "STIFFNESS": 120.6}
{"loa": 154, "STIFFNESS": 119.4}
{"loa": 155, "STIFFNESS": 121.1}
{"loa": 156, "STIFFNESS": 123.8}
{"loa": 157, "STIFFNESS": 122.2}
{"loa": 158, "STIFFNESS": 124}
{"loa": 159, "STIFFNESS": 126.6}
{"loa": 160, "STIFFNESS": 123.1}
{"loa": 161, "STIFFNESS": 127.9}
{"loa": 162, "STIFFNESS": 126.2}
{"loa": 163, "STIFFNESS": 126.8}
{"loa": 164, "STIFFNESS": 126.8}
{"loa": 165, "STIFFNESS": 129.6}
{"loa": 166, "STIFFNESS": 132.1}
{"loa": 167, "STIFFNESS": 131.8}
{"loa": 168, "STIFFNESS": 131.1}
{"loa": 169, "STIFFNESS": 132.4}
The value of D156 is 122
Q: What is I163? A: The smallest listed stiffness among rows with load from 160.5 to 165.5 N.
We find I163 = 126.2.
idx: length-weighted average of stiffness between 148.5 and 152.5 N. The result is 121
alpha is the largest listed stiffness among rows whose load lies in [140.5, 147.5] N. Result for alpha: 109.1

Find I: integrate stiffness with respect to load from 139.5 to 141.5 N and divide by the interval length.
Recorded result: 72.6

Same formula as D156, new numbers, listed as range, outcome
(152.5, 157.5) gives 121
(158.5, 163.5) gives 126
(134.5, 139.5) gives 87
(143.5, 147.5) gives 93.1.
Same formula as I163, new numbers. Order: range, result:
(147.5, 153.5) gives 114.4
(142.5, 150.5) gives 67.03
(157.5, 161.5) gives 123.1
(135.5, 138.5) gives 85.65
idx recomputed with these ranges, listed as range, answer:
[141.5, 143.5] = 66.1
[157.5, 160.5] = 125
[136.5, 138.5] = 86.7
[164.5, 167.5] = 131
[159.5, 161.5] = 126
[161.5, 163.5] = 126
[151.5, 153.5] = 122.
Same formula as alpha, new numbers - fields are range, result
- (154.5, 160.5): 126.6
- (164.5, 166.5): 132.1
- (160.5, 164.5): 127.9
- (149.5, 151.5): 121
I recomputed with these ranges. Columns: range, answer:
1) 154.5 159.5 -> 124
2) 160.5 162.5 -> 127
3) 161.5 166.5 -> 128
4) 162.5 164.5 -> 127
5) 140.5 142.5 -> 66.9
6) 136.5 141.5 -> 80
